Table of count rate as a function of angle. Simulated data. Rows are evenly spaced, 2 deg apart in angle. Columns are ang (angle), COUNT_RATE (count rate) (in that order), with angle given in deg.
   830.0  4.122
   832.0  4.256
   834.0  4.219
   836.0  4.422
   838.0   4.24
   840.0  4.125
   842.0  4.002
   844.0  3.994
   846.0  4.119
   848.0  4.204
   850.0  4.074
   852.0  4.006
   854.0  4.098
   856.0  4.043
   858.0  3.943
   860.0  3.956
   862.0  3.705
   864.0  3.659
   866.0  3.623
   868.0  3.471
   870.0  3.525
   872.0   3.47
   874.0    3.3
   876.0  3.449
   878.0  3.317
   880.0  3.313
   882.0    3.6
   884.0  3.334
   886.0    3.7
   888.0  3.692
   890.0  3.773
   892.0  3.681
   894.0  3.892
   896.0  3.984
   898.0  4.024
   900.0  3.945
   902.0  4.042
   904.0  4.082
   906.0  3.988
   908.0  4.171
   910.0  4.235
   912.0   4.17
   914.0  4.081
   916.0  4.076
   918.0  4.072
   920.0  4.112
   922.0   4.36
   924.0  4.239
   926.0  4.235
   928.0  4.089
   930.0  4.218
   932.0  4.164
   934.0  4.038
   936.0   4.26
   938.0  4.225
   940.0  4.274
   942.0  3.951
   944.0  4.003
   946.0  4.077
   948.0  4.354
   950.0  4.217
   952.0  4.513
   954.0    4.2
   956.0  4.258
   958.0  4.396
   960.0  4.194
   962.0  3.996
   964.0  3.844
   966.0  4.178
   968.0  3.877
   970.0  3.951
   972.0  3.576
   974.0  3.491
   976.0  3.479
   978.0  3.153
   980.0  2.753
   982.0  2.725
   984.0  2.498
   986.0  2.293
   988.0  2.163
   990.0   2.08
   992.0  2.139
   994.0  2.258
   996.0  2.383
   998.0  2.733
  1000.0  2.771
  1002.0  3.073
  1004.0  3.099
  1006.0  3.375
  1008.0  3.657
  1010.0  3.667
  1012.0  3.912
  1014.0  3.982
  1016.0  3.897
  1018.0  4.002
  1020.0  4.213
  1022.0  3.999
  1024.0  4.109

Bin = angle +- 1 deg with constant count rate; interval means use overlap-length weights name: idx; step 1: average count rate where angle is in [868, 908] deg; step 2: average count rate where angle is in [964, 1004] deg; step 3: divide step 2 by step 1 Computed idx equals 0.8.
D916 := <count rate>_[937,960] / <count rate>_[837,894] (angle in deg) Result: 1.12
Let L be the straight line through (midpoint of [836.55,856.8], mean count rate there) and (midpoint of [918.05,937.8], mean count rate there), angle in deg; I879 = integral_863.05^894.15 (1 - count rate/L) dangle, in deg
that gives 4.5 deg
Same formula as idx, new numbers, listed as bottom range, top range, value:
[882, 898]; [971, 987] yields 0.80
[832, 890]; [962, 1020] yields 0.84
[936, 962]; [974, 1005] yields 0.63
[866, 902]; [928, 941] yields 1.15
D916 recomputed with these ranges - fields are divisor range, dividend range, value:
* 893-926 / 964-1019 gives 0.77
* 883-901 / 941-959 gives 1.12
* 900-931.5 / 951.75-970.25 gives 1.00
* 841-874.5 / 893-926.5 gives 1.07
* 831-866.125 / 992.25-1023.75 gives 0.84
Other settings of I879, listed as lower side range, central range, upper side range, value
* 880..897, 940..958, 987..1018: -4.7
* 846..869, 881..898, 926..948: 1.2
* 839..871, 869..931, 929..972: 2.2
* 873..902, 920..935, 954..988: -2.5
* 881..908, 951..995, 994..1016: 0.9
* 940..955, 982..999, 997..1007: 4.8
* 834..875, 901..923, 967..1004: -4.3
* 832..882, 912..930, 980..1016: -3.9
